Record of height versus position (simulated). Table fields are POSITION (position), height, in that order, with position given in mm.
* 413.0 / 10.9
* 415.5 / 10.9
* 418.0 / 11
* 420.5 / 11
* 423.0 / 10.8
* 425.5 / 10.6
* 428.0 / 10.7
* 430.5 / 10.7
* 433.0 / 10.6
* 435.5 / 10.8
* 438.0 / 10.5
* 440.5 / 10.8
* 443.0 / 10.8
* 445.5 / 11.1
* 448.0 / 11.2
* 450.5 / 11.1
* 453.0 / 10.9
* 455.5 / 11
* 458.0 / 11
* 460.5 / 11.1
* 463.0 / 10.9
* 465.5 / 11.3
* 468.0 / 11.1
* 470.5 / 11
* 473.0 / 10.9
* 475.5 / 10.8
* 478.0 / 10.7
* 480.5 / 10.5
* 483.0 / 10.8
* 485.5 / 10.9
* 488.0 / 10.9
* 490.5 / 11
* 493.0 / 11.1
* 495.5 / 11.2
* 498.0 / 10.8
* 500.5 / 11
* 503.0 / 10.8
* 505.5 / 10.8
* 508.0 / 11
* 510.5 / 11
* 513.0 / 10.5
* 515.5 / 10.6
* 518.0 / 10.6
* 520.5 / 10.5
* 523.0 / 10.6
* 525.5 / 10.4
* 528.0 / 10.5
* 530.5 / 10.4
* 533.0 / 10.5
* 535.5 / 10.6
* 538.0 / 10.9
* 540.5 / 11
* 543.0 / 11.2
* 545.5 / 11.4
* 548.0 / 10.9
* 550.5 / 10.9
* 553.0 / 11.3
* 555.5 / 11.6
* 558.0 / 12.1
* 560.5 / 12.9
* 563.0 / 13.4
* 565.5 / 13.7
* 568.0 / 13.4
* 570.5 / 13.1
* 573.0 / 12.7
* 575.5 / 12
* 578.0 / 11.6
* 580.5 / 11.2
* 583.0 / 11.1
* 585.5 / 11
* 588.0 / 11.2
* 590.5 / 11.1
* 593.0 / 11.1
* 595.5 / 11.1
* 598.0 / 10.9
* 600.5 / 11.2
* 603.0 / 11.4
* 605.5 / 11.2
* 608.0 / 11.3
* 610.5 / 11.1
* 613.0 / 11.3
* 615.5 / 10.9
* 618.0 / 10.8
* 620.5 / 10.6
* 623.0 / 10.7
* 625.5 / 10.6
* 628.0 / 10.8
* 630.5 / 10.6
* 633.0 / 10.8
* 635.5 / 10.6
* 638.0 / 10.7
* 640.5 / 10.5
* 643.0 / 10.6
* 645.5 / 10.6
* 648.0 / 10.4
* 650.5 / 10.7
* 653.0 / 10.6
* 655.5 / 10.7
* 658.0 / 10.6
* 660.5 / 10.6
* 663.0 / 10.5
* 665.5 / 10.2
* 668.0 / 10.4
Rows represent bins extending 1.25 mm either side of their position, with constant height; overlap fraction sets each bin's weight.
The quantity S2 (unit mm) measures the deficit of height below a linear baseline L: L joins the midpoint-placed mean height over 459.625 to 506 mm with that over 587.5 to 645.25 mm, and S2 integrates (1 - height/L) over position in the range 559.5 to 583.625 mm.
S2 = -3.6 mm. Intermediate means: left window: 10.9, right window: 10.9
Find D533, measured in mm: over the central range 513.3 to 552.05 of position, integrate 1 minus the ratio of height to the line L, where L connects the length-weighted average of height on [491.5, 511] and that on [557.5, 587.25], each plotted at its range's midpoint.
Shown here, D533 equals 2.8 mm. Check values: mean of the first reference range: 11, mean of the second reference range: 12.3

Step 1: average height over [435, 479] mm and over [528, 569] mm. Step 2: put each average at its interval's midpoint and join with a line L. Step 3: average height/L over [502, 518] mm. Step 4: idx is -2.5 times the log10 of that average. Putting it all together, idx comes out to 0.05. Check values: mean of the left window 10.9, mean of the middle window 10.8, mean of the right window 11.6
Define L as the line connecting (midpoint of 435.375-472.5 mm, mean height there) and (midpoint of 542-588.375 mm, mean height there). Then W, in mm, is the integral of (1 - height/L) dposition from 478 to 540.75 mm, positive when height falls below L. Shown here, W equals 3.9 mm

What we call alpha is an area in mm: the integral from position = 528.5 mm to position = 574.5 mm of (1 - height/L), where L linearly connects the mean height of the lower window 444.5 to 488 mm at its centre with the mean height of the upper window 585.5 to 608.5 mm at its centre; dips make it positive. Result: -2.8 mm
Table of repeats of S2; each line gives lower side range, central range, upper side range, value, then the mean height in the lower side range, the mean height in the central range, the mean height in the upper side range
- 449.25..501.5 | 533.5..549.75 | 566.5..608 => 0.5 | 11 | 11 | 11.6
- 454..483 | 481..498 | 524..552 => -0.1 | 10.9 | 10.9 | 10.8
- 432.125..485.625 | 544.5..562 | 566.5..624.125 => -0.6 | 10.9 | 11.6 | 11.4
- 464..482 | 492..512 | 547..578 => 0.7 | 10.9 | 11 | 12.3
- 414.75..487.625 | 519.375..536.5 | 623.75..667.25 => 0.4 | 10.9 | 10.5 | 10.6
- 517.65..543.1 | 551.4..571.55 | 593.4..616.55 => -3.3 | 10.6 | 12.7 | 11.2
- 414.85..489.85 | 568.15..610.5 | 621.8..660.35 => -3.1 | 10.9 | 11.5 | 10.6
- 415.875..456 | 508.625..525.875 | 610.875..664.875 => 0.2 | 10.8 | 10.6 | 10.7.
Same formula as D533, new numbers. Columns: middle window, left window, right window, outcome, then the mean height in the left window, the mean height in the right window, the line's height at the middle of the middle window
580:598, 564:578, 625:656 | 1.7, 12.9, 10.6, 12.3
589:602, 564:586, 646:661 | 0.8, 12.3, 10.6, 11.8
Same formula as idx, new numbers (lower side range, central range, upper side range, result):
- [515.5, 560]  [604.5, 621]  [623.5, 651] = -0.034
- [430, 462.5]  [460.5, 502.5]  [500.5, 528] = -0.015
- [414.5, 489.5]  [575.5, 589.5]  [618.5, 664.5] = -0.058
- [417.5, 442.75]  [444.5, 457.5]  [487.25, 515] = -0.026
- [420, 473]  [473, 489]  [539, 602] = 0.035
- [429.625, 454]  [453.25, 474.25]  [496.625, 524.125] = -0.021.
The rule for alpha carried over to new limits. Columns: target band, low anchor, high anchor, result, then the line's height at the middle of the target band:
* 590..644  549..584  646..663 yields 1.81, 11.3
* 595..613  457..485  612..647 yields -0.73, 10.7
